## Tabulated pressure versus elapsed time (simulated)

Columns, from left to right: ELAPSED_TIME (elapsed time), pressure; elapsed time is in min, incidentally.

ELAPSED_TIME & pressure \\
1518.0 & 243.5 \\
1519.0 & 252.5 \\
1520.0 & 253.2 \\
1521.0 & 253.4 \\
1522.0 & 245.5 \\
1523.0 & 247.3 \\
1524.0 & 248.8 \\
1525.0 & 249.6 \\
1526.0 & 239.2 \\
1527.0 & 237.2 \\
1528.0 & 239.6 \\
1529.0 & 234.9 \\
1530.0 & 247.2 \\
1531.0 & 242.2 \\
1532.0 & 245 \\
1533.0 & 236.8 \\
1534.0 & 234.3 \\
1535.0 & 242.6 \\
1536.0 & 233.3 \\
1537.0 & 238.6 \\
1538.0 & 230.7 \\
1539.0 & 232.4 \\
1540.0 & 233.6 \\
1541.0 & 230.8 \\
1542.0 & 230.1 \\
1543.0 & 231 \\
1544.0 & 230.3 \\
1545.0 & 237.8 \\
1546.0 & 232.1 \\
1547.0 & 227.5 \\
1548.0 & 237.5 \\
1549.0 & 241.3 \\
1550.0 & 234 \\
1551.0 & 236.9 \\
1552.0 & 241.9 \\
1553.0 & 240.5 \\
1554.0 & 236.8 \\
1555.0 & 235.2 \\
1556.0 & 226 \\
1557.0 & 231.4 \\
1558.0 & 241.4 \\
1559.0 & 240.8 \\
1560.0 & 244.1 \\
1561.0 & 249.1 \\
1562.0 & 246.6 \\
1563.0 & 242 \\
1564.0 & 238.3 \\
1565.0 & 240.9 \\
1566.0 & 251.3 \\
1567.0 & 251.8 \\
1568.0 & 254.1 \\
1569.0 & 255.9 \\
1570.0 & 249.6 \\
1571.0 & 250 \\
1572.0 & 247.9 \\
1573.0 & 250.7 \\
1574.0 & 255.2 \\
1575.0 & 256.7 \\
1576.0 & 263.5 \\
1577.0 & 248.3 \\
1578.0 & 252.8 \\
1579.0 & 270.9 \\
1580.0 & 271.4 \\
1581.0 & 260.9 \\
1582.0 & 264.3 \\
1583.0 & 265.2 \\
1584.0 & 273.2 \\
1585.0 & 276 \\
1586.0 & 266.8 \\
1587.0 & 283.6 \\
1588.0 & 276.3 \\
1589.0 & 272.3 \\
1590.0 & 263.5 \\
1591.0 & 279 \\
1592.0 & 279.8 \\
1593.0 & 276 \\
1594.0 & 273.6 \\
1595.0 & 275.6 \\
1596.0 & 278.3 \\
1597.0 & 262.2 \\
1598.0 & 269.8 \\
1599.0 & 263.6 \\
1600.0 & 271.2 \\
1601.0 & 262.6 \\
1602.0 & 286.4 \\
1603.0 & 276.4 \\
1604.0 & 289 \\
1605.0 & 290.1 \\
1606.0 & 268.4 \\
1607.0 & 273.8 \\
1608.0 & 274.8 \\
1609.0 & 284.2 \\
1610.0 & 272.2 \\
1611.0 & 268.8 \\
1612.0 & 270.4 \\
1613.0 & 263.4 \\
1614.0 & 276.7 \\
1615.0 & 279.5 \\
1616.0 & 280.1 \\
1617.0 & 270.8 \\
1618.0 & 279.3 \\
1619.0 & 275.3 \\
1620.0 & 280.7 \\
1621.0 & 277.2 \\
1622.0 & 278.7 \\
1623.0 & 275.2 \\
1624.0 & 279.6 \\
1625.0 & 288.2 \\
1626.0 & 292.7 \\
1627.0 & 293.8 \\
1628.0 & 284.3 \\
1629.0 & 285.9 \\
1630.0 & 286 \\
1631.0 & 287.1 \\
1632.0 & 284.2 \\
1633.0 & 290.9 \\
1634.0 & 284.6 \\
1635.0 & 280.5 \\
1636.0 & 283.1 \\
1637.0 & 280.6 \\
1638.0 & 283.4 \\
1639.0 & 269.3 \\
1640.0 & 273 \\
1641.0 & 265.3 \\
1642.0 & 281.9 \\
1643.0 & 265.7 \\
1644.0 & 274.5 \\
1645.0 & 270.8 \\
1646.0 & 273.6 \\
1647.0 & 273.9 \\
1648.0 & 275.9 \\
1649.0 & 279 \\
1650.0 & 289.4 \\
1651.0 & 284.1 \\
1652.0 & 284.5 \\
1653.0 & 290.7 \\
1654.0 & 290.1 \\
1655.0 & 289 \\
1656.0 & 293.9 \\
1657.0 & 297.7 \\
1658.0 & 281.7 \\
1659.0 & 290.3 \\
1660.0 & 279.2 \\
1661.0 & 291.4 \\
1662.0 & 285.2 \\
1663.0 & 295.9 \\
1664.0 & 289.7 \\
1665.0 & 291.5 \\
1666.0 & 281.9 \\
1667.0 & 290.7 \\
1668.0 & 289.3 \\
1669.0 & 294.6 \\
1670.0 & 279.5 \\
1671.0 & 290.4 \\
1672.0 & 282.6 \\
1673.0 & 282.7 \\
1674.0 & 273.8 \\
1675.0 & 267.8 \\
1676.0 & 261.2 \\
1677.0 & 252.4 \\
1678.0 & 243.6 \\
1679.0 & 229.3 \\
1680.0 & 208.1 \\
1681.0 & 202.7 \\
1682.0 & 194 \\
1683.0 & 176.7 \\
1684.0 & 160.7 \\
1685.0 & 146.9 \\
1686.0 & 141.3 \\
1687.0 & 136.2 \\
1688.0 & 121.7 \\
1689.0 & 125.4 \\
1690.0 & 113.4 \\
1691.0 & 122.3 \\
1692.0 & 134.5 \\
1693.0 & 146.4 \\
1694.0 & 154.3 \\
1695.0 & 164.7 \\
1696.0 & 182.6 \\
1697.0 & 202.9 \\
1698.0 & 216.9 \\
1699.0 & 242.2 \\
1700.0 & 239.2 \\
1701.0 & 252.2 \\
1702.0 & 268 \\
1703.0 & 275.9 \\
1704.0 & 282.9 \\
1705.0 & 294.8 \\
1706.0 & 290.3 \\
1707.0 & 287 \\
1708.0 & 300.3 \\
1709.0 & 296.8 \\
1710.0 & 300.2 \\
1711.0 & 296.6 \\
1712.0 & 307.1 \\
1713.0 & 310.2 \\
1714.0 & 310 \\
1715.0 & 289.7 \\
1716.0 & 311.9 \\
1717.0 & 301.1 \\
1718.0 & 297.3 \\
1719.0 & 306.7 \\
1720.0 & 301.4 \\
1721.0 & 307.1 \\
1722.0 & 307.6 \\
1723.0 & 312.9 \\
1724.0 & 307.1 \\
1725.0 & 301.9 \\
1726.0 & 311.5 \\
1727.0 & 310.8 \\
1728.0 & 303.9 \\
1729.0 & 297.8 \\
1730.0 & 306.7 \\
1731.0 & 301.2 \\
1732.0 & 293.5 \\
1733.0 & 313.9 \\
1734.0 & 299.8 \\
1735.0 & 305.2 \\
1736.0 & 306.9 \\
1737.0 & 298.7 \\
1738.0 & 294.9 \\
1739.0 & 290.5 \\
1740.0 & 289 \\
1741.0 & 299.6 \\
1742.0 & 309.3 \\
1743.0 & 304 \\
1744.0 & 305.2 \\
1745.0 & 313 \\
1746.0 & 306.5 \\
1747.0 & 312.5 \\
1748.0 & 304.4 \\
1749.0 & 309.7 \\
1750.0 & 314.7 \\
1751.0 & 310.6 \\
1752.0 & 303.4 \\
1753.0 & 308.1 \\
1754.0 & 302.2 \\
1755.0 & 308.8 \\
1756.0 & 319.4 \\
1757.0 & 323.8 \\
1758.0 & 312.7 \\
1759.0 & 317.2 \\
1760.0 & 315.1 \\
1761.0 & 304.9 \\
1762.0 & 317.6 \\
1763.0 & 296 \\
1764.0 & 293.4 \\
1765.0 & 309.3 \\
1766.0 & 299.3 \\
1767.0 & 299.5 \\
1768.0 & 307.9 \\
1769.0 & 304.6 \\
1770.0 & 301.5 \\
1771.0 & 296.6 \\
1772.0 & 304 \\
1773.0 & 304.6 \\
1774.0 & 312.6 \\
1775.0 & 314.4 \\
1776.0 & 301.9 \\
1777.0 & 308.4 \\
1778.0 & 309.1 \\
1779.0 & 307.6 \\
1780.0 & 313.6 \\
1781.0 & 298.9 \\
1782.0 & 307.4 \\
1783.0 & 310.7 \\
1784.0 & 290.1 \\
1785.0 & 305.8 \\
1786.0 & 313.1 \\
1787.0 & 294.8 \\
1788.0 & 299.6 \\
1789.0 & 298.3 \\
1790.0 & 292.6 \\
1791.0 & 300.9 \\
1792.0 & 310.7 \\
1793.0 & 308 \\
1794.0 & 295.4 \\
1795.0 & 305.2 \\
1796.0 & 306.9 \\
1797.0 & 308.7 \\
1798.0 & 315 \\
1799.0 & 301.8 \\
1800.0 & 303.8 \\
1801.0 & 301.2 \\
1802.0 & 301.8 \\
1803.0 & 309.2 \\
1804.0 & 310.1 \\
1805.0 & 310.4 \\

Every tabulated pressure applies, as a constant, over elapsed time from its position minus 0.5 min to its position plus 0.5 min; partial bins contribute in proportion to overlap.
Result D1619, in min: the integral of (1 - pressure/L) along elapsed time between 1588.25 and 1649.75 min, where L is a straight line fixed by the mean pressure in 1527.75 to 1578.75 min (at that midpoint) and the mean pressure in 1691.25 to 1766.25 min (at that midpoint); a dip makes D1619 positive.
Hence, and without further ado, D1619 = -4.4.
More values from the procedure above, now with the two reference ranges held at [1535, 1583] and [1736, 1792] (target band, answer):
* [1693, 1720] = 2.0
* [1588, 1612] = -1.7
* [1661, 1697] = 7.8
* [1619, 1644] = -1.5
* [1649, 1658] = -0.6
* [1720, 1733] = -0.5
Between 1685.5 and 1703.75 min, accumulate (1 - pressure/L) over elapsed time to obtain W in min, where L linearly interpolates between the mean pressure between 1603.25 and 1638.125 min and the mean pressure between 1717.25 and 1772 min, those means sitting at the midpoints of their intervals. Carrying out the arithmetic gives 7.05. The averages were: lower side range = 280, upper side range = 305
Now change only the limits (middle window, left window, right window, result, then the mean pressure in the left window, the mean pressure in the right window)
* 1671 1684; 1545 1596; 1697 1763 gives 2.07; 254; 299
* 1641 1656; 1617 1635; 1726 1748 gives 0.37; 283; 303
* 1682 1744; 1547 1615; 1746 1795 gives 7.28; 260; 306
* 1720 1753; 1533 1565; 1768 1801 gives -1.60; 236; 305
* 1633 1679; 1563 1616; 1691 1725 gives -2.50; 267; 265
